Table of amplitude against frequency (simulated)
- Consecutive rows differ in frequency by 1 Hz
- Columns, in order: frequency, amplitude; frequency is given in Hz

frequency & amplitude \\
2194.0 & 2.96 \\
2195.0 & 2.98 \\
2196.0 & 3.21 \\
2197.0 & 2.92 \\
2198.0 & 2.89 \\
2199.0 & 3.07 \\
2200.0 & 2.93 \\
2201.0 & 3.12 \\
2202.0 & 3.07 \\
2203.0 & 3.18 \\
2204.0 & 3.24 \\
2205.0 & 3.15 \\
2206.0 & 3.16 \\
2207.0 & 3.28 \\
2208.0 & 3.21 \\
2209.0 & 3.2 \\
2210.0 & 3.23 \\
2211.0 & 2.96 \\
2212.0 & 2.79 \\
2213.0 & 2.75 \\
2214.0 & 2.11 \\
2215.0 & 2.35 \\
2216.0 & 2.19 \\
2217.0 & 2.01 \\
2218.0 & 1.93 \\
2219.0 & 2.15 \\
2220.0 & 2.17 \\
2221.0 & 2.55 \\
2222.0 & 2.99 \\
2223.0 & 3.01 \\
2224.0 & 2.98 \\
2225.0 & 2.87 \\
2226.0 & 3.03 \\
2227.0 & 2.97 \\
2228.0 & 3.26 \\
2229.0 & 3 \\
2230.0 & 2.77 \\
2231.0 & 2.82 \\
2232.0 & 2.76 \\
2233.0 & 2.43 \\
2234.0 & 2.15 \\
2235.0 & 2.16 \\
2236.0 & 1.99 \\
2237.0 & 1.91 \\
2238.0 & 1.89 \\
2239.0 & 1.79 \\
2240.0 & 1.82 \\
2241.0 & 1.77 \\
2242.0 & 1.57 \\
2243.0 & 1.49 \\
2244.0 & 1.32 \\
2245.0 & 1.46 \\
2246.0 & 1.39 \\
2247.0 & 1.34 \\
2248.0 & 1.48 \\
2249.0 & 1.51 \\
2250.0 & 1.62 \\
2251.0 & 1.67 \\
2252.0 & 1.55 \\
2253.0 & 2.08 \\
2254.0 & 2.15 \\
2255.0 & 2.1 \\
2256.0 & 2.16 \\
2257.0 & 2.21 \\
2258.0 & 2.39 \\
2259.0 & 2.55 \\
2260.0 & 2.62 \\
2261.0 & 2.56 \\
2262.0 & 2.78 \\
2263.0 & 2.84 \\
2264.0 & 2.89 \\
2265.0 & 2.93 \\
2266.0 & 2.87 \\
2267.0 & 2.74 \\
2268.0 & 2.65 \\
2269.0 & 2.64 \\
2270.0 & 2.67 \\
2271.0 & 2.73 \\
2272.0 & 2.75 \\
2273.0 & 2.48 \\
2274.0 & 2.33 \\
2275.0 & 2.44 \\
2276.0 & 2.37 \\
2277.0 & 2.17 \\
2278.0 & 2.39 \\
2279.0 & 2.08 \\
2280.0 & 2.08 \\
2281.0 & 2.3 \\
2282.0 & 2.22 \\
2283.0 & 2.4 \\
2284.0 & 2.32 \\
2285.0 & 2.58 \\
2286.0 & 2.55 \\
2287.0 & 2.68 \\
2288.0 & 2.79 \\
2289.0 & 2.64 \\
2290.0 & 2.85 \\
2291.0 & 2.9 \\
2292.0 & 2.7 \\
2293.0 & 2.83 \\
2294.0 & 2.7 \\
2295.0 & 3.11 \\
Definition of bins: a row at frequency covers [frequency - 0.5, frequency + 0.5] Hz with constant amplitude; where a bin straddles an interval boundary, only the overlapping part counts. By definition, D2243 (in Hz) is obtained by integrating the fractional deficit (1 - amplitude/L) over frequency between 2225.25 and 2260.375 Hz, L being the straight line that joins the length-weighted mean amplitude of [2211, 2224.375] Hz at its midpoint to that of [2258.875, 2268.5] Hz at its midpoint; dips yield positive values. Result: 7.0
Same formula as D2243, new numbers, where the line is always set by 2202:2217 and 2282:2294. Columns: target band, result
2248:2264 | 3.2 Hz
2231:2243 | 3.3 Hz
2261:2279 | 0.6 Hz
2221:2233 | -0.3 Hz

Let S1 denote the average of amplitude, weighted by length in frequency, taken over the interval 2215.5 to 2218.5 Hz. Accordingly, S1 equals 2.04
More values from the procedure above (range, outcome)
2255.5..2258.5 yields 2.25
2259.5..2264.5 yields 2.74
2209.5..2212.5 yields 2.99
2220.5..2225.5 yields 2.88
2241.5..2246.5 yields 1.45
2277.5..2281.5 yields 2.21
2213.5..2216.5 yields 2.22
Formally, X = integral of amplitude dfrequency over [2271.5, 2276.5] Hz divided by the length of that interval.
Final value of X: 2.47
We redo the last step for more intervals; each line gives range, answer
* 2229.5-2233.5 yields 2.69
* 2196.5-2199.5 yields 2.96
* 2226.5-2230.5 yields 3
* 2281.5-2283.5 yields 2.31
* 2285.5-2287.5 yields 2.62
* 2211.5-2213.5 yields 2.77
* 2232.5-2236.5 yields 2.18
